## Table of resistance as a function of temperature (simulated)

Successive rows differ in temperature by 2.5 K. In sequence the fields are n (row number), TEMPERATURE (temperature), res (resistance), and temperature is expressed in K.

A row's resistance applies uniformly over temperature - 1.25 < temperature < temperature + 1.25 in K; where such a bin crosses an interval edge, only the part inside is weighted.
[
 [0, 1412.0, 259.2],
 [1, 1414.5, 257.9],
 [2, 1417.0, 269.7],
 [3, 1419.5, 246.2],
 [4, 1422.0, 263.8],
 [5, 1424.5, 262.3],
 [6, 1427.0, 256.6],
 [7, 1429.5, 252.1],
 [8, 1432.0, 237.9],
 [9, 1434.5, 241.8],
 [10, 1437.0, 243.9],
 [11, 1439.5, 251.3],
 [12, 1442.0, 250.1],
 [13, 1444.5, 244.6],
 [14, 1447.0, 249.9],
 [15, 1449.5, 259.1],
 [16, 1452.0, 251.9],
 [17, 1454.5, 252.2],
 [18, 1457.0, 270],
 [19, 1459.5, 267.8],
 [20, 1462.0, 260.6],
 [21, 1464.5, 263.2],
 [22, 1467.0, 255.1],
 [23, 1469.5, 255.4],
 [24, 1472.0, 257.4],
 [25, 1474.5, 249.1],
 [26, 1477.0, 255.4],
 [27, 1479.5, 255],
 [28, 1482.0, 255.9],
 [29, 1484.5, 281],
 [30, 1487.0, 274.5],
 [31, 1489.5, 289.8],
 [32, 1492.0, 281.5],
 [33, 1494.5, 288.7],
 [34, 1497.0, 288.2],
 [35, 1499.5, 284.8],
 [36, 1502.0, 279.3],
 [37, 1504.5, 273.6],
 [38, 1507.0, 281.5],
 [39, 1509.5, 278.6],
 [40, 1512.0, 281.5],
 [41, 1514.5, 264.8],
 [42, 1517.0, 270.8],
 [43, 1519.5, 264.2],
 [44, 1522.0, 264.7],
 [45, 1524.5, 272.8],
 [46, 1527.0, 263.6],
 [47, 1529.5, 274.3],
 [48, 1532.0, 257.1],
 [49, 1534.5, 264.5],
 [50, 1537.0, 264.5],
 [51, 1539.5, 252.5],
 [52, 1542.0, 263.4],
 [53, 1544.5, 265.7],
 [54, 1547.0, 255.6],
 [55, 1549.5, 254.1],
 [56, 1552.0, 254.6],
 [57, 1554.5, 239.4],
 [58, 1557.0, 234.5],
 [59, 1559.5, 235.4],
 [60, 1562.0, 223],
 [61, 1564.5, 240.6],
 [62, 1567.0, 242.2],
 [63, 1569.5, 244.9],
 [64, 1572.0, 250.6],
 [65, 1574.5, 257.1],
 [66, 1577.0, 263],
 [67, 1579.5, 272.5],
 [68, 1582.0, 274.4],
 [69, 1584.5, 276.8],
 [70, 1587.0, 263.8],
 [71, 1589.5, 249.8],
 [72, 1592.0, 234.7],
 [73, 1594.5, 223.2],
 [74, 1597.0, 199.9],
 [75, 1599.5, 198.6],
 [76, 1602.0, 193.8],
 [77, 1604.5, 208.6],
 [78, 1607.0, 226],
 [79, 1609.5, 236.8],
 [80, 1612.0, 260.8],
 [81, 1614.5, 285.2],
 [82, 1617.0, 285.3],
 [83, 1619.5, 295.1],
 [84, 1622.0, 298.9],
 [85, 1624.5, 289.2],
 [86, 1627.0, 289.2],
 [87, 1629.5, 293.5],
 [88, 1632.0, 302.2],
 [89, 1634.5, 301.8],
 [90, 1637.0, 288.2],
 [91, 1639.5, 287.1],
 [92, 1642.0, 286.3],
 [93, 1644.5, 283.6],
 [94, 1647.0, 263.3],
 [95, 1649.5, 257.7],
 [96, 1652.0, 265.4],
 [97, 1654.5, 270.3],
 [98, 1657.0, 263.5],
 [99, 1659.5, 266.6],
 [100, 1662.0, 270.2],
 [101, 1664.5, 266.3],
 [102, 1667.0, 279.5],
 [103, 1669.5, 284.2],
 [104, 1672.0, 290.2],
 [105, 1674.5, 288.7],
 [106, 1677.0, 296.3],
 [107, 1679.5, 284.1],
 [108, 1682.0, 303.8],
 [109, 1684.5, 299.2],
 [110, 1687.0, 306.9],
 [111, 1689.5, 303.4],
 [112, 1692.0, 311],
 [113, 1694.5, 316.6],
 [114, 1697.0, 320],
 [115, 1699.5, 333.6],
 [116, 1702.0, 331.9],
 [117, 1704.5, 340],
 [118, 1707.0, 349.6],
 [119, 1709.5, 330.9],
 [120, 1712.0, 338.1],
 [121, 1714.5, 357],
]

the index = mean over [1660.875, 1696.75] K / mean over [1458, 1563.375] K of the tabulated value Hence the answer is 1.1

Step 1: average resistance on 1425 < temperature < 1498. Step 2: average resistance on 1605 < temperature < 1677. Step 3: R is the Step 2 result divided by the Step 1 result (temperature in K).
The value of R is 1.07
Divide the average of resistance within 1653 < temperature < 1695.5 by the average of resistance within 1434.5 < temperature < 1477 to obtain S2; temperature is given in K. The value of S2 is 1.1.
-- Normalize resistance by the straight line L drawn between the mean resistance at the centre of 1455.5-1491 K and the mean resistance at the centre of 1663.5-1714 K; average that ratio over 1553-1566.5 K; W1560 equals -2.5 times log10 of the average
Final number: 0.20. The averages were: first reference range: 264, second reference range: 310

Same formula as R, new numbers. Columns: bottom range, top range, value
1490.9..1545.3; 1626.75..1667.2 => 1.02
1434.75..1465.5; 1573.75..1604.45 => 0.94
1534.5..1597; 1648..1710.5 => 1.18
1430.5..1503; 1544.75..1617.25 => 0.93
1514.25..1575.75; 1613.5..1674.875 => 1.11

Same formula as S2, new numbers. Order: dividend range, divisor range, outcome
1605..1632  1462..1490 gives 1.05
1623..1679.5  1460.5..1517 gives 1.04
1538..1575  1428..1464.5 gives 0.98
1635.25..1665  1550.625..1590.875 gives 1.09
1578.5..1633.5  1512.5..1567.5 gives 1.00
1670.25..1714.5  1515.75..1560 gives 1.22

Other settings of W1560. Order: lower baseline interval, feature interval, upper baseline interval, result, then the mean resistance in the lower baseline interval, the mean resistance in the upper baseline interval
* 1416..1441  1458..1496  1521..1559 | -0.047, 252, 258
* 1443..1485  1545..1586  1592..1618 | -0.057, 257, 231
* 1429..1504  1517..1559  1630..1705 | 0.054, 262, 292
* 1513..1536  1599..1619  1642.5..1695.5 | 0.153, 266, 284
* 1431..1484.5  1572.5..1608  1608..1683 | 0.144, 254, 281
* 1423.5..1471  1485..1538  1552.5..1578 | -0.110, 254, 243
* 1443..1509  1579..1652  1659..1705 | 0.103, 266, 299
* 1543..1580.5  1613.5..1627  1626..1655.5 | -0.065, 249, 282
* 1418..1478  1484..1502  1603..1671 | -0.100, 254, 274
